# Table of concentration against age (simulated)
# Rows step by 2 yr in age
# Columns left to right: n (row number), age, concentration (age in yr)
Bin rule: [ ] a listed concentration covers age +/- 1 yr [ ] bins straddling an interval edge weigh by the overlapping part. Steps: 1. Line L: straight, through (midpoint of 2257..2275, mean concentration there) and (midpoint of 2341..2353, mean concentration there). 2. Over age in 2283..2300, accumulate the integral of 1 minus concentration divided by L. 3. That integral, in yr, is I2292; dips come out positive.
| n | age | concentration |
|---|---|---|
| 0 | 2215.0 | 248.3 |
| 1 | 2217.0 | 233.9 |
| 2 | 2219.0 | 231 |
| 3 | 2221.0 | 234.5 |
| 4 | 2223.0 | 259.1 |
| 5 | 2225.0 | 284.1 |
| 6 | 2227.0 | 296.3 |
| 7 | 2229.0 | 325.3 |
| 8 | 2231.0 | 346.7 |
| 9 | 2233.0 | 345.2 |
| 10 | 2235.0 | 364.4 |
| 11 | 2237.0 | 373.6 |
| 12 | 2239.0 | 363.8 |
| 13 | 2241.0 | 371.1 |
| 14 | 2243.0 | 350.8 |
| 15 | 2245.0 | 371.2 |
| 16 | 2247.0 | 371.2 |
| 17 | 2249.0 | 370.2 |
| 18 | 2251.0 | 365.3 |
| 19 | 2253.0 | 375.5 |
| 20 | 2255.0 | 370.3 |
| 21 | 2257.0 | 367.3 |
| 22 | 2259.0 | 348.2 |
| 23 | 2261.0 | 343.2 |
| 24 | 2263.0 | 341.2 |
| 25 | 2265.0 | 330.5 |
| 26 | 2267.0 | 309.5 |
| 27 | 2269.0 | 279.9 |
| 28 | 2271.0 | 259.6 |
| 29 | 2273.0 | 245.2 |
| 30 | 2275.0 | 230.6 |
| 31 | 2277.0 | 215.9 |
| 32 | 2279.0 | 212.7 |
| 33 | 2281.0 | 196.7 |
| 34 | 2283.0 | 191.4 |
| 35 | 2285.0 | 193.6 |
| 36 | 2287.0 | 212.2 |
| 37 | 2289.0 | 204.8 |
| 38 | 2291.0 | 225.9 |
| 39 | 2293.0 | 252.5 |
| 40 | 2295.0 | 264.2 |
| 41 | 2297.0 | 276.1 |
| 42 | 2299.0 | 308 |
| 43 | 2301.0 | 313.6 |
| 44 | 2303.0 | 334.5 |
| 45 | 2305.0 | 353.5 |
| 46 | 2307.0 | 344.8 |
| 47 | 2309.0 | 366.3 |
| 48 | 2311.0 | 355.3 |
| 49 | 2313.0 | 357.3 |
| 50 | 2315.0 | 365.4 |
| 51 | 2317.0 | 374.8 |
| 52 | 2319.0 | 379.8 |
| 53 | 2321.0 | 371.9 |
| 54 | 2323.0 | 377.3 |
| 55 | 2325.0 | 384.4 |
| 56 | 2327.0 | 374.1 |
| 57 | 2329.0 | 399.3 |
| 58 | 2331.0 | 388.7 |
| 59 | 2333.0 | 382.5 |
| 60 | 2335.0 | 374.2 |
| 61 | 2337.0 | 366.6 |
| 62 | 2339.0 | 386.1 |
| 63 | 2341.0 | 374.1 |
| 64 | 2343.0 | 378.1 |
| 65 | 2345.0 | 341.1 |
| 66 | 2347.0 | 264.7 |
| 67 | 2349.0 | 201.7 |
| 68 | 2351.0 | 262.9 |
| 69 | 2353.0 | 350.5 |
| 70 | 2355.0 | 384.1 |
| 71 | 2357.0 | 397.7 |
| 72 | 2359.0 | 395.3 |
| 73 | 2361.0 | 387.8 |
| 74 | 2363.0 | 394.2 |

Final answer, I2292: 3.7 yr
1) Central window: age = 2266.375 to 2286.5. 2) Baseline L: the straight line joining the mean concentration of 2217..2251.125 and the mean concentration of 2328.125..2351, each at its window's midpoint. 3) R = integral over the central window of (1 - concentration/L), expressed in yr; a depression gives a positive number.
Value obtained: 6.2 yr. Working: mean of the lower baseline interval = 327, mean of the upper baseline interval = 347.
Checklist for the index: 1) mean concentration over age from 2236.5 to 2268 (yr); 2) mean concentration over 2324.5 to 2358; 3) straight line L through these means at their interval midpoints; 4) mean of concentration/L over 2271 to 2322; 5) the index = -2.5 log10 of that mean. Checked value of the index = 0.237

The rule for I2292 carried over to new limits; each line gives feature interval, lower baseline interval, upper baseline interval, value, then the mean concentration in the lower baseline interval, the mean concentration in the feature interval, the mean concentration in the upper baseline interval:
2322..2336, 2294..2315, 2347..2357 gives -2.9 yr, 329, 383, 306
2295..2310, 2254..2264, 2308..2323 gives 1.7 yr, 354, 324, 368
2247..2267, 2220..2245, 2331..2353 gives -1.5 yr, 328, 355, 337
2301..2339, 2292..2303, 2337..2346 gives -4.6 yr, 288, 368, 369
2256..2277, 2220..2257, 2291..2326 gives 2.4 yr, 342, 301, 337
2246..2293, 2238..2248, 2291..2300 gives 5.3 yr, 366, 285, 270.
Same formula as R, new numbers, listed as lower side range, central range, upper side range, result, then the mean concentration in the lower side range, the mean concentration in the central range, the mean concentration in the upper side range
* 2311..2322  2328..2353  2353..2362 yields 2.32 yr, 369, 344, 387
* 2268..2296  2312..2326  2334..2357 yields -3.90 yr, 228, 373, 338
